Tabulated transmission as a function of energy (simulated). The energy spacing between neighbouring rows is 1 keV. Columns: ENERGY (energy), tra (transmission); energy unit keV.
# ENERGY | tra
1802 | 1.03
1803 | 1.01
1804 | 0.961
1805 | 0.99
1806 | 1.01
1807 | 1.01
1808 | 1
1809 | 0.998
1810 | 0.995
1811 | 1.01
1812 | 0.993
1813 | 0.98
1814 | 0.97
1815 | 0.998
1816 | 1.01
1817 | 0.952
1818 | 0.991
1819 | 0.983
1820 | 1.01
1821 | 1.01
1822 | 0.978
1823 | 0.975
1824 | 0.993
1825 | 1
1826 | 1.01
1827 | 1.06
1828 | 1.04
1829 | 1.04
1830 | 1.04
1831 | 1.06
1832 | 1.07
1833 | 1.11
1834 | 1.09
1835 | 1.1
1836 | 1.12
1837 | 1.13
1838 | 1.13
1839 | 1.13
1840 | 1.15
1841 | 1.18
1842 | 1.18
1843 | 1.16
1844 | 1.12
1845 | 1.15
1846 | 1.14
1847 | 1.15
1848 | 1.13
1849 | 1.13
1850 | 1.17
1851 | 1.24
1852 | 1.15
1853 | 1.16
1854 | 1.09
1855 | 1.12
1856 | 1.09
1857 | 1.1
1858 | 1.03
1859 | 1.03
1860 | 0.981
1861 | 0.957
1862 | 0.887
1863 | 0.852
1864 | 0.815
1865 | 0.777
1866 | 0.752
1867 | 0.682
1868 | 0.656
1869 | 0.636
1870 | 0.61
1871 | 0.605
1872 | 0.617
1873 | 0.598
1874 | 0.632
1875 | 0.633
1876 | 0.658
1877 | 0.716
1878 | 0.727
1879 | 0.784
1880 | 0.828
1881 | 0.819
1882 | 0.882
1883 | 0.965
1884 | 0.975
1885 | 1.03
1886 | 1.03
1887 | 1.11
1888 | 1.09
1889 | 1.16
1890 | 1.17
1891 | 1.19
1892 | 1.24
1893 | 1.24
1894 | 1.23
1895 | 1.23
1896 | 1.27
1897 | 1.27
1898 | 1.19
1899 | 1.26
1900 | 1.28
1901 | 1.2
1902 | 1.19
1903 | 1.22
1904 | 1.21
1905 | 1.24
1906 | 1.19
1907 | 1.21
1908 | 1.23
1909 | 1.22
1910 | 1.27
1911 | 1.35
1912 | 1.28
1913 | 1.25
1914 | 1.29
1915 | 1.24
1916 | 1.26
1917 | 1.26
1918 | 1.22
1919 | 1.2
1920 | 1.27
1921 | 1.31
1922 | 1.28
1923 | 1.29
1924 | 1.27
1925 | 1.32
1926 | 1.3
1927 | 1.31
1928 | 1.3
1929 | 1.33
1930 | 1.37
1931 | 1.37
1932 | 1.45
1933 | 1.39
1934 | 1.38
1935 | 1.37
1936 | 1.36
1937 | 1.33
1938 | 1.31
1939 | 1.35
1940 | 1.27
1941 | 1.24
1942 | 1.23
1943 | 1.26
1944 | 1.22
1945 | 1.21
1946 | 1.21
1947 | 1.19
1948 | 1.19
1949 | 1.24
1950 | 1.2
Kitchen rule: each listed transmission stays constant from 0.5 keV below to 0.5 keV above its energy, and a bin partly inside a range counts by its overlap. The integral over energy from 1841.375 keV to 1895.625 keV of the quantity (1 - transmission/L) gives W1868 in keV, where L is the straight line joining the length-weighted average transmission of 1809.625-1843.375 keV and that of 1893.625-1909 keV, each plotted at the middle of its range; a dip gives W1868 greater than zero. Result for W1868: 8.53 keV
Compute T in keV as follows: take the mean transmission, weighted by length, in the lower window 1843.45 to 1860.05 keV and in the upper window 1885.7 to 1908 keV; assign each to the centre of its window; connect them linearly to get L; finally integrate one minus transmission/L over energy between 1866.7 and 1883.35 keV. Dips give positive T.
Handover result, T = 6.54 keV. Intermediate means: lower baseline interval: 1.12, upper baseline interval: 1.2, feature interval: 0.707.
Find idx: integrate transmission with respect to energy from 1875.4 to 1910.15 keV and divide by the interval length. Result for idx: 1.1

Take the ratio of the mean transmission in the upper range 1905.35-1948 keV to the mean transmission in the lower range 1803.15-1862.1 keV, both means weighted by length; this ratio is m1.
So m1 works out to 1.2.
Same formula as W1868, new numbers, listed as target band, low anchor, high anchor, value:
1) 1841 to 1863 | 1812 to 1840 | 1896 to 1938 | 0.1 keV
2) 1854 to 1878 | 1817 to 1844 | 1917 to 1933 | 7.2 keV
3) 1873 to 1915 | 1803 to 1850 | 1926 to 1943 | 4.8 keV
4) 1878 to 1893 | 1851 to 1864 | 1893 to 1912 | 1.9 keV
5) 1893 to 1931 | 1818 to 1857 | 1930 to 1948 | -0.5 keV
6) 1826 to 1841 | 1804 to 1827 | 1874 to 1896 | -1.5 keV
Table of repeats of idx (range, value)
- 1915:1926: 1.27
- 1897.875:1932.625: 1.27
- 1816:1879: 0.974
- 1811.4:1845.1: 1.06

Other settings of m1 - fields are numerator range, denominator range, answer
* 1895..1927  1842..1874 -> 1.32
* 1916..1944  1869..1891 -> 1.55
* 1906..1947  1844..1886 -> 1.42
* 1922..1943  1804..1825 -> 1.33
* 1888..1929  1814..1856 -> 1.15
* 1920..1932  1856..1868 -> 1.47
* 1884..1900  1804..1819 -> 1.19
